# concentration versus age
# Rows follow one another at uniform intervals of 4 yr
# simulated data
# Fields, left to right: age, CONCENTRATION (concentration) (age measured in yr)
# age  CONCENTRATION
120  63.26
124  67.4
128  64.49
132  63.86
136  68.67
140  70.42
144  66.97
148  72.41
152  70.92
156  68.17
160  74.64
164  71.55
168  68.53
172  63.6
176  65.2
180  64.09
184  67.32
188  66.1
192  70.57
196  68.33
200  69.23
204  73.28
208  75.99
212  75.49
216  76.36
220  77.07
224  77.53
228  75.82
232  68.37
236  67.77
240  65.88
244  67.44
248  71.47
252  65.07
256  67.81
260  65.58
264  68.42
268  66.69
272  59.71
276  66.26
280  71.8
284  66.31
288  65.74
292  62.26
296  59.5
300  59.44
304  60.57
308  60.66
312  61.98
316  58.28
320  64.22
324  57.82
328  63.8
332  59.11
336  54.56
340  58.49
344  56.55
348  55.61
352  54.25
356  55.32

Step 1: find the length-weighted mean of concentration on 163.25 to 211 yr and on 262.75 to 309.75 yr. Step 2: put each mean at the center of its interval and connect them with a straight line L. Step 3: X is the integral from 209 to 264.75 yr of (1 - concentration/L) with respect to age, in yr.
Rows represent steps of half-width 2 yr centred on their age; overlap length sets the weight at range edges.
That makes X -3.8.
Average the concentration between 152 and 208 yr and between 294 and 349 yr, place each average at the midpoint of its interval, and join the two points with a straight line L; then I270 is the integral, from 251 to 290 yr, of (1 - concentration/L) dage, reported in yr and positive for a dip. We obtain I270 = -2.2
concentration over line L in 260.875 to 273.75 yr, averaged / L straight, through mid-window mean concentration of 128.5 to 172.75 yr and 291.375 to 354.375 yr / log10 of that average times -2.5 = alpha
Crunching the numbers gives -0.05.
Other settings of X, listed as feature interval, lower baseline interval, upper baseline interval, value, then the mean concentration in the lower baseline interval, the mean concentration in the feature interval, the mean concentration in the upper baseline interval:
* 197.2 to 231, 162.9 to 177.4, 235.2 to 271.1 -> -3.86 yr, 67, 74.7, 67.1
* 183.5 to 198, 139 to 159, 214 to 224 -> 1.16 yr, 70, 68.2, 76.9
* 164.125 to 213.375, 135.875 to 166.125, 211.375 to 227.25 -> 3.31 yr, 70.6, 69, 76.6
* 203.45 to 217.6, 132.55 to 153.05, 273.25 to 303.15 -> -1.79 yr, 69.4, 75.5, 64.2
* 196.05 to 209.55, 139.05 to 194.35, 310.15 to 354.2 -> -1.16 yr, 68.6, 72.1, 58.6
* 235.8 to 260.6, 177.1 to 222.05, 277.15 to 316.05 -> -0.12 yr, 71.1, 67.4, 63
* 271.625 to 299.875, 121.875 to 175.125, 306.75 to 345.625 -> -1.31 yr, 68.5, 64.5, 59.6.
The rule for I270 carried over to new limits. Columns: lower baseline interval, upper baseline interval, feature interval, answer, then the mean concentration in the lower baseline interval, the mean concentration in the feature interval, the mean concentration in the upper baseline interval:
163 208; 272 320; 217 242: -2.3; 68.3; 72.2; 62.9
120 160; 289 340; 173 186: 0.2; 68.2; 65.4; 60.2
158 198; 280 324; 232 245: -0.4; 68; 67.2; 62.2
